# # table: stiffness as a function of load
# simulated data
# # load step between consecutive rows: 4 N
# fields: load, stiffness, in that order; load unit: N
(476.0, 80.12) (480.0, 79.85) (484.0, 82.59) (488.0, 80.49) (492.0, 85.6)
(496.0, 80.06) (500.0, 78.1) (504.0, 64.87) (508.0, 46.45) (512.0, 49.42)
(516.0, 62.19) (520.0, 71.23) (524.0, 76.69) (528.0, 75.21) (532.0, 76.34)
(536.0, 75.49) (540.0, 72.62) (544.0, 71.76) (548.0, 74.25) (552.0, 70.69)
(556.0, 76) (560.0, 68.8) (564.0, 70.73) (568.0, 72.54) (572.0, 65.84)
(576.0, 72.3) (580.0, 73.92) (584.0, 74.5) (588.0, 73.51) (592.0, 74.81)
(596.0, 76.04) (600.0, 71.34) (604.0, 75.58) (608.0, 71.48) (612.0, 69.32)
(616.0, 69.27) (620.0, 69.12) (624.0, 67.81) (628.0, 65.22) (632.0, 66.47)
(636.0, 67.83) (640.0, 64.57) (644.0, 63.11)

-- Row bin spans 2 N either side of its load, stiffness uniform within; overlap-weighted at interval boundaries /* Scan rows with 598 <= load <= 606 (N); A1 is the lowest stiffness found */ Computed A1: 71.34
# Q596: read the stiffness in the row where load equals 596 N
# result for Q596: 76.04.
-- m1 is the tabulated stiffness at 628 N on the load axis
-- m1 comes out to 65.22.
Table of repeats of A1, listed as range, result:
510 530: 49.42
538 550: 71.76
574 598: 72.3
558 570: 68.8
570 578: 65.84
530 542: 72.62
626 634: 65.22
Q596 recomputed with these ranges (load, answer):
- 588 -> 73.51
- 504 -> 64.87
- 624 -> 67.81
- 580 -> 73.92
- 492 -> 85.6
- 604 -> 75.58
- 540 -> 72.62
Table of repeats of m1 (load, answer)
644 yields 63.11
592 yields 74.81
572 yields 65.84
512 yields 49.42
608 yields 71.48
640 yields 64.57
